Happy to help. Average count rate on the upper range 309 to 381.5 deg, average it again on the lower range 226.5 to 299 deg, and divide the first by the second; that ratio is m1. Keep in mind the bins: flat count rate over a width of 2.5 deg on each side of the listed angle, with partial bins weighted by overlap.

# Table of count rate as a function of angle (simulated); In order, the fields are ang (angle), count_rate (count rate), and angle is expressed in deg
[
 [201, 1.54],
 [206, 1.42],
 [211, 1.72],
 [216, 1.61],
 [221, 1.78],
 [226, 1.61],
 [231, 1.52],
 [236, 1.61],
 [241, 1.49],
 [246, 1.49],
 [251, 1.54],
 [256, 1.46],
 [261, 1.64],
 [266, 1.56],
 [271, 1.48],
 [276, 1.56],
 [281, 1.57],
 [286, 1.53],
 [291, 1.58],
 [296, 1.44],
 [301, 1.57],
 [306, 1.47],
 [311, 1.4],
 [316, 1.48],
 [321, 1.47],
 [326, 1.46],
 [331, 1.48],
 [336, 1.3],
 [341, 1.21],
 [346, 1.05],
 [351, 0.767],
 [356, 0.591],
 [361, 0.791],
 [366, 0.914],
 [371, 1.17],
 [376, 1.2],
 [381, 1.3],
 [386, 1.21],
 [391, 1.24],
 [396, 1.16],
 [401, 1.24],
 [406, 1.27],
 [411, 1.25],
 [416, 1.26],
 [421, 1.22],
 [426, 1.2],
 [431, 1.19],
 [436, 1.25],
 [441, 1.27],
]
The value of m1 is 0.76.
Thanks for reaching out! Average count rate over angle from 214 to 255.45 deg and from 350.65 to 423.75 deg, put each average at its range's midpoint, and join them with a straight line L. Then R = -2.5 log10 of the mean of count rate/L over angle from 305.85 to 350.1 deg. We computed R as -0.04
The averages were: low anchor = 1.58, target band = 1.34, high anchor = 1.12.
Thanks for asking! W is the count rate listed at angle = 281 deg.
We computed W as 1.57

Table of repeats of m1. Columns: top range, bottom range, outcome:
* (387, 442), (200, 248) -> 0.78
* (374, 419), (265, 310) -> 0.81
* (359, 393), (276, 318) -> 0.74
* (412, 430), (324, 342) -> 0.89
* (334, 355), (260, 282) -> 0.67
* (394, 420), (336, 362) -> 1.33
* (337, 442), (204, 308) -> 0.73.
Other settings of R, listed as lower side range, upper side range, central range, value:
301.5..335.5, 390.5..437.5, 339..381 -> 0.35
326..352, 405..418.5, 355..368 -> 0.49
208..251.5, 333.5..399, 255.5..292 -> -0.09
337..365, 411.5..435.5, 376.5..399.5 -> -0.15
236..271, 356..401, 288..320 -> -0.10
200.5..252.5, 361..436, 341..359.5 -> 0.45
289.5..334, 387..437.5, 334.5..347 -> 0.18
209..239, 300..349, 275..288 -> -0.05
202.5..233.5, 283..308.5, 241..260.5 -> 0.04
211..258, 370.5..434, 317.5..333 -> -0.06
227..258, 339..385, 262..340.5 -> -0.17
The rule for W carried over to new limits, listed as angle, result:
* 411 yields 1.25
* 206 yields 1.42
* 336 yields 1.3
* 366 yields 0.914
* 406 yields 1.27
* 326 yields 1.46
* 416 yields 1.26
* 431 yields 1.19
